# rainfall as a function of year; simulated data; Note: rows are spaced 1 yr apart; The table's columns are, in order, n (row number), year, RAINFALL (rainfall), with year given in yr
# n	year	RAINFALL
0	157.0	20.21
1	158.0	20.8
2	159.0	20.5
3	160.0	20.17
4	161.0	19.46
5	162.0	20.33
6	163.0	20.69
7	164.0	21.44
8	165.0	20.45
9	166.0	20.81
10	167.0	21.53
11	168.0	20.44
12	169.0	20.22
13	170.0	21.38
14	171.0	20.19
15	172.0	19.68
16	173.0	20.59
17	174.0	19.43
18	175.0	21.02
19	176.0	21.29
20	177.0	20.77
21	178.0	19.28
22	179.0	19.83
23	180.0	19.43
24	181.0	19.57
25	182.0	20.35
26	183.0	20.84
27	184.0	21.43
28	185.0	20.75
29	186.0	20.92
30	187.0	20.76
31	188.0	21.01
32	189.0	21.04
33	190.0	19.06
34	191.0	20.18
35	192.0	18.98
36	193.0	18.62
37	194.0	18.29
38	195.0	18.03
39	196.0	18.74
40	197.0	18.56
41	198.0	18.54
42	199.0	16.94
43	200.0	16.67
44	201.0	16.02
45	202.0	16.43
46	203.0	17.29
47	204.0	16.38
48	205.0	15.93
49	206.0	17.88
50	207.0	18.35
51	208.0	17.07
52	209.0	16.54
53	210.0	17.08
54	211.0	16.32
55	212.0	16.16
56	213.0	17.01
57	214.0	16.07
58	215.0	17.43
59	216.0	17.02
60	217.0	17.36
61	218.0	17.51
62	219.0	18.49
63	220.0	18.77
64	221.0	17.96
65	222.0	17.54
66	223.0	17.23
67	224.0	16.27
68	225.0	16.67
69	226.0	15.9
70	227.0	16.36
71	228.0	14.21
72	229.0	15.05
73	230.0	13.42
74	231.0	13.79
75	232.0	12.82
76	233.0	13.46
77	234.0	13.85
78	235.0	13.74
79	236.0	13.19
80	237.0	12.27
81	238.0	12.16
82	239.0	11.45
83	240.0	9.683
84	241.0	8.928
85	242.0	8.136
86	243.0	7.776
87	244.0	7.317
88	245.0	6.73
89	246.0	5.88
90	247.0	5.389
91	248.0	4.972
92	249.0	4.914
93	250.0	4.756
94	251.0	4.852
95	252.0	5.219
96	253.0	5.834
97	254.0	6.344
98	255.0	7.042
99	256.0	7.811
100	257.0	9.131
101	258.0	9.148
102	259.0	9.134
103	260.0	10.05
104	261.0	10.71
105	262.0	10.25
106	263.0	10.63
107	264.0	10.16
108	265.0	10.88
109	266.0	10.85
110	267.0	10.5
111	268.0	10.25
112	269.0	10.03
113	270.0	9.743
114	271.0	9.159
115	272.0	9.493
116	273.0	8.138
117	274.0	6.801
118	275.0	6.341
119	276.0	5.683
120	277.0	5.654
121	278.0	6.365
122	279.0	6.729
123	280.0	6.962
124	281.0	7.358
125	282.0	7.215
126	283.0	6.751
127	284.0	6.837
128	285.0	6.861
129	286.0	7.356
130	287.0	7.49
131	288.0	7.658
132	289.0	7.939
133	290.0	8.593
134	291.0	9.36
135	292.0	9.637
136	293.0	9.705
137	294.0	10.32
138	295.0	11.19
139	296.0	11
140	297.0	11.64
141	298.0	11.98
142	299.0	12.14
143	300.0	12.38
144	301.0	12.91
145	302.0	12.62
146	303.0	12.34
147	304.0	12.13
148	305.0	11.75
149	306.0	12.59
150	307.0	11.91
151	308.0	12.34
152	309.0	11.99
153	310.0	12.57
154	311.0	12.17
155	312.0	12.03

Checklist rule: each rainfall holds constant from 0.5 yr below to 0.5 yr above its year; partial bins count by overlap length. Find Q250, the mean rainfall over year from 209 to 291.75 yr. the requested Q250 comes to 10.7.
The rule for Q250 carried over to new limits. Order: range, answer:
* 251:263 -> 8.2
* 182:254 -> 14.9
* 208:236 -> 16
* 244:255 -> 5.64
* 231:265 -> 9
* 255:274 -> 9.63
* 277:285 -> 6.81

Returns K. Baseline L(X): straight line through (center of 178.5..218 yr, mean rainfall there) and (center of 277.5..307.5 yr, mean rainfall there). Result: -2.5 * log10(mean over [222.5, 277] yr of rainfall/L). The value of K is 0.35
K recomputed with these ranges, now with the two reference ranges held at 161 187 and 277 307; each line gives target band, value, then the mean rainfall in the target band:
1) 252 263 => 0.436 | 8.49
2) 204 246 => 0.096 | 14.6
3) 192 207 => 0.037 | 17.5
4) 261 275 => 0.217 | 9.67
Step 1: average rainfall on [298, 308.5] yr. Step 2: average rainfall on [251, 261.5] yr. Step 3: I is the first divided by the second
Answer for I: 1.56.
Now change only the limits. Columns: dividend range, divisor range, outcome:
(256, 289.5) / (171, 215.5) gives 0.45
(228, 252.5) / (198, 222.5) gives 0.56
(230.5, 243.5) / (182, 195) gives 0.58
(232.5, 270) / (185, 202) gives 0.48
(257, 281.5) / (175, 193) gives 0.43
